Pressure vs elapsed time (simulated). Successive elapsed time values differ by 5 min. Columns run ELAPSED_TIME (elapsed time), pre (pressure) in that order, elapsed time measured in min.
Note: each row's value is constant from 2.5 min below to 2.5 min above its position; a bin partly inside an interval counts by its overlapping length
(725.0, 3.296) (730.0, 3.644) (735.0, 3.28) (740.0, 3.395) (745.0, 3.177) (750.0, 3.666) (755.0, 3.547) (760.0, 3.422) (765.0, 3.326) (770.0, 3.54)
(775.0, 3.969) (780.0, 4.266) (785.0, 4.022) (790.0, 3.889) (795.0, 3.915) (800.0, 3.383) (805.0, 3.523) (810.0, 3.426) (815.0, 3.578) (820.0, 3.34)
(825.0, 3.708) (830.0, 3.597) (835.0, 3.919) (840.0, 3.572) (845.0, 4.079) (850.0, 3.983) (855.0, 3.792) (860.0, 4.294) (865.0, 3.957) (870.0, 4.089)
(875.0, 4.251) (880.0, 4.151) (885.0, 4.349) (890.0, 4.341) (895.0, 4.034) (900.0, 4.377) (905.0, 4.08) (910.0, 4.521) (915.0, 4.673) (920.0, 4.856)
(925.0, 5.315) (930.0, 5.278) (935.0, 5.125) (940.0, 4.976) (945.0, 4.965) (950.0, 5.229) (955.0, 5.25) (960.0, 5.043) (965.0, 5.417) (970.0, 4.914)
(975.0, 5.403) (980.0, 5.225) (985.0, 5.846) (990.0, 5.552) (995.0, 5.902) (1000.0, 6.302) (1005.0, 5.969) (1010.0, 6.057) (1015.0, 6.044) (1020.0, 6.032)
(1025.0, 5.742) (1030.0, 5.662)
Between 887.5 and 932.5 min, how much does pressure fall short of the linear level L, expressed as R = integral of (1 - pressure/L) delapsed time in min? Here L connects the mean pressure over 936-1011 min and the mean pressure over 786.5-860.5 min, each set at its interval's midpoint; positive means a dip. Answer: 1.1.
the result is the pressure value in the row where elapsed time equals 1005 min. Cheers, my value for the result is 5.969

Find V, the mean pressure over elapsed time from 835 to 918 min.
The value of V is 4.16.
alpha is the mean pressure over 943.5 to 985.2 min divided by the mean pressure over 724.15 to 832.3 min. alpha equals 1.5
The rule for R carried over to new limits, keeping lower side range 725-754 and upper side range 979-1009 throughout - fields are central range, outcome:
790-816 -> 2.8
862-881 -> 2.3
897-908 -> 1.6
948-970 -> 1.2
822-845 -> 3.1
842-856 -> 1.6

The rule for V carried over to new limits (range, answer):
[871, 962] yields 4.7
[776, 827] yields 3.71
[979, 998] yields 5.68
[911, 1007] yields 5.31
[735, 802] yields 3.64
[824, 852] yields 3.81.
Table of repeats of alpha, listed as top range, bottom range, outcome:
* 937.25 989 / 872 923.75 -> 1.19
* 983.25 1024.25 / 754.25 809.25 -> 1.61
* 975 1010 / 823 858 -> 1.52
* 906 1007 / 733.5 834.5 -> 1.46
